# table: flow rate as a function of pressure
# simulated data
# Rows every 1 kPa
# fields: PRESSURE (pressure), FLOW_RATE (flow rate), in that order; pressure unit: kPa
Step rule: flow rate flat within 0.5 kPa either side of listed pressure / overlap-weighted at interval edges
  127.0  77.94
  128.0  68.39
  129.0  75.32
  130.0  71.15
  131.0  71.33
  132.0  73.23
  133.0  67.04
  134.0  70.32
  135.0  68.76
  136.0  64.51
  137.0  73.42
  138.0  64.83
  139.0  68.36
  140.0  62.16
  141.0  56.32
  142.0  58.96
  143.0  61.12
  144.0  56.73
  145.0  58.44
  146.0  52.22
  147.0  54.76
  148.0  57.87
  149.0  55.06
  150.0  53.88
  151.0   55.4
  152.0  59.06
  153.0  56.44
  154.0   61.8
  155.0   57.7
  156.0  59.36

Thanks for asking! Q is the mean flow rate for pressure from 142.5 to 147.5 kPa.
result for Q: 56.7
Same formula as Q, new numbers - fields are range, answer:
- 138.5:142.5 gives 61.4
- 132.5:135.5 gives 68.7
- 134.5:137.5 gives 68.9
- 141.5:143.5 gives 60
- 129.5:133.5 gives 70.7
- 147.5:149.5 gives 56.5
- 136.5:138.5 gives 69.1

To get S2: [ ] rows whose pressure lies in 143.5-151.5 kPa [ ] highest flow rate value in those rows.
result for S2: 58.44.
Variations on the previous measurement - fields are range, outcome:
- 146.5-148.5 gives 57.87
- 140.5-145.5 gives 61.12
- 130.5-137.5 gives 73.42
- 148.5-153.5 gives 59.06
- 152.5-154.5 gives 61.8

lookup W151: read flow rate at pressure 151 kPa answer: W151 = 55.4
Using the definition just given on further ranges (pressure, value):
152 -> 59.06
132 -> 73.23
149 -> 55.06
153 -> 56.44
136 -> 64.51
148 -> 57.87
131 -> 71.33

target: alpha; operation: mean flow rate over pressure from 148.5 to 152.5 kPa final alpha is 55.9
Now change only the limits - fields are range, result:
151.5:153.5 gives 57.8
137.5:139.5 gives 66.6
